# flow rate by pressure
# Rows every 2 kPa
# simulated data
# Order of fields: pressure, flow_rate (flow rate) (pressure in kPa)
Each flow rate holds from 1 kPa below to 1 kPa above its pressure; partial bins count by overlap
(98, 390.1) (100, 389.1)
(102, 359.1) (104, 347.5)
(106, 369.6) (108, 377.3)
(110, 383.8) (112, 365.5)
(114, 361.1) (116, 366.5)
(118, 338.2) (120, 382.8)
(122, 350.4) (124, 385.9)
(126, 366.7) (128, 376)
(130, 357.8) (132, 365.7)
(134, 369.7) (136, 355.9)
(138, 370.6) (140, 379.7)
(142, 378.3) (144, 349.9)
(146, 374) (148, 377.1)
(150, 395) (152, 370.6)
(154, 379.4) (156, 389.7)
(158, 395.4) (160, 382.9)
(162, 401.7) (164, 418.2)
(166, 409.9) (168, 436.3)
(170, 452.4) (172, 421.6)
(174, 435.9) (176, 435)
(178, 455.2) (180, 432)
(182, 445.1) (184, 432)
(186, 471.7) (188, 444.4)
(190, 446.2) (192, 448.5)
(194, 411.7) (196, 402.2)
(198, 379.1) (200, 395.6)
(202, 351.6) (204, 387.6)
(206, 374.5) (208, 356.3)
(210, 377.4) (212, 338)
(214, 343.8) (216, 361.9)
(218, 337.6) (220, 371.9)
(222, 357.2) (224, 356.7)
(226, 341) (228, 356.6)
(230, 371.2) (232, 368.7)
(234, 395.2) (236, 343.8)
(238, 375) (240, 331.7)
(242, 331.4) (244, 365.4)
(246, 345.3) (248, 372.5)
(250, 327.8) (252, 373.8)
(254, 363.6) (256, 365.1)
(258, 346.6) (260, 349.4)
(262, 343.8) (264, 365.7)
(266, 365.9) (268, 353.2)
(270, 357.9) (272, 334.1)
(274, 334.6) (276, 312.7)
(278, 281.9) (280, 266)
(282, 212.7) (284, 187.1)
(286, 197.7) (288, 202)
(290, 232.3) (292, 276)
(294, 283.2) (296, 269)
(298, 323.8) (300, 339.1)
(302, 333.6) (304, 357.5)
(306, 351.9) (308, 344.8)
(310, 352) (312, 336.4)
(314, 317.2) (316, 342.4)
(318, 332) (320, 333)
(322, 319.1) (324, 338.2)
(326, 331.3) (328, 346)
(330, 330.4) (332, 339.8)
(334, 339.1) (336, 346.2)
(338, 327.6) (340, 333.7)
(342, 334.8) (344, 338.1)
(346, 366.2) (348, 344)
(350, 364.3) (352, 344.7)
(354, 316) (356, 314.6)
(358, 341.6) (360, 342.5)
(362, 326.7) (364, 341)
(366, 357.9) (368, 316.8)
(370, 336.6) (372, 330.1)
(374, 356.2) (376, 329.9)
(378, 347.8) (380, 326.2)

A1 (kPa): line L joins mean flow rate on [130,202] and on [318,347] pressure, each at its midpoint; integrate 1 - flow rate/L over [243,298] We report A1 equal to 7.9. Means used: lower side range 405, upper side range 337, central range 311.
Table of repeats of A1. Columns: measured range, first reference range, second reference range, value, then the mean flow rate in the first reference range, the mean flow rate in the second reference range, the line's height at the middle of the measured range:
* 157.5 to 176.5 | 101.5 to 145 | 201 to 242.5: -2.9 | 366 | 359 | 363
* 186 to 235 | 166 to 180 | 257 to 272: 2.8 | 437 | 353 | 403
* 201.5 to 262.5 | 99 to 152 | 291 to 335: -2.0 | 369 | 329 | 346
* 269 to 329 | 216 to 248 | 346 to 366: 7.4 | 357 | 340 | 348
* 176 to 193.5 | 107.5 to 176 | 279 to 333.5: -4.0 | 384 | 304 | 363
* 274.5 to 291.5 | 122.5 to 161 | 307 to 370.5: 5.2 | 374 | 337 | 348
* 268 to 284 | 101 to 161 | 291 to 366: 2.2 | 371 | 333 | 343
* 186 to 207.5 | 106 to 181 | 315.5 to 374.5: -1.8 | 387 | 338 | 374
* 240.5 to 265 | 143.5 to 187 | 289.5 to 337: 0.5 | 413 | 327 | 362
